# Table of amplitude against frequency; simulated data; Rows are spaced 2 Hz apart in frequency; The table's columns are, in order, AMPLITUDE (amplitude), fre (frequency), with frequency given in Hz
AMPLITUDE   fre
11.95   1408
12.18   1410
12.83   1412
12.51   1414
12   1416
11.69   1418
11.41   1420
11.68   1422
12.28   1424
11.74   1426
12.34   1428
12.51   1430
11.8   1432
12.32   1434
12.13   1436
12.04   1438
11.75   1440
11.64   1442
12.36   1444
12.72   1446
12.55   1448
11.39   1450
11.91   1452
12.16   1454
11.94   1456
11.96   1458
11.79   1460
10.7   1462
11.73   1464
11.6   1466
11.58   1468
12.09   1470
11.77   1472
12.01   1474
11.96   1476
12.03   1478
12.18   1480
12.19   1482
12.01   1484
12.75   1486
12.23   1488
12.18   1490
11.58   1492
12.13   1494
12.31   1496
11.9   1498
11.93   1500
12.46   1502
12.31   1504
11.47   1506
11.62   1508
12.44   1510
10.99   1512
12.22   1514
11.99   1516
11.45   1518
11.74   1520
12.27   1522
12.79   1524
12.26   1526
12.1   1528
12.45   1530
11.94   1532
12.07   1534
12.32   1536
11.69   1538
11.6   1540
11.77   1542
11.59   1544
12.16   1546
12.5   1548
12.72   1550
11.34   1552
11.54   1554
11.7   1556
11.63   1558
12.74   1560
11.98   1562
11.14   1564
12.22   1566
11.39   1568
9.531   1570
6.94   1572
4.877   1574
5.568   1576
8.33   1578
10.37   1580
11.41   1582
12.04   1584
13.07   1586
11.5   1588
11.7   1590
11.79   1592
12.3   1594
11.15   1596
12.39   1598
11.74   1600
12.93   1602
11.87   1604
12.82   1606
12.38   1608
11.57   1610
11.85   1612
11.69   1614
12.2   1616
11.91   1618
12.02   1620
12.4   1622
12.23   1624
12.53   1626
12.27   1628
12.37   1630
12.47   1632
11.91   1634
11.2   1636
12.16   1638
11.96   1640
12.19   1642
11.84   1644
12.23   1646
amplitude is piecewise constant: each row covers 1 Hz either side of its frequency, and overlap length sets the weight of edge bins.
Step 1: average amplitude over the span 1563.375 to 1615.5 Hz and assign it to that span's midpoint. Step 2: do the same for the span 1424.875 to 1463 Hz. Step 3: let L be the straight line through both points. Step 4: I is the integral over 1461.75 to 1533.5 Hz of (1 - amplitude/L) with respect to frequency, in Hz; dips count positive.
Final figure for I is -2.4 Hz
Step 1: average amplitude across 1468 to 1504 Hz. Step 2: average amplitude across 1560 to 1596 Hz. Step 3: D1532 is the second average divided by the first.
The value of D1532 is 0.86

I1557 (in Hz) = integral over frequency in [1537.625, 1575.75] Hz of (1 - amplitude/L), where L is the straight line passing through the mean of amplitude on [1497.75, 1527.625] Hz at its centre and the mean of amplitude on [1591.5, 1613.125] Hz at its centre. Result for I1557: 3.3 Hz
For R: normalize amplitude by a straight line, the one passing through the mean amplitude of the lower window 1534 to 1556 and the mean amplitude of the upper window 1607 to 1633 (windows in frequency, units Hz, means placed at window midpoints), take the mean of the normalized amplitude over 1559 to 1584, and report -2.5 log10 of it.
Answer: 0.22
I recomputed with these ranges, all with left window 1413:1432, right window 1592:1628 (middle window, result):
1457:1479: 0.52 Hz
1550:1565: 0.36 Hz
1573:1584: 3.30 Hz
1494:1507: -0.02 Hz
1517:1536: -0.10 Hz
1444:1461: -0.07 Hz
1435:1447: -0.09 Hz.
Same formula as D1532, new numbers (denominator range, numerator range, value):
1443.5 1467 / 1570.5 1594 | 0.83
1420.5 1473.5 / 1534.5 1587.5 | 0.92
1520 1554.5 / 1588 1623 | 1.00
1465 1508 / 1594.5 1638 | 1.01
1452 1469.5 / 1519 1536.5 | 1.04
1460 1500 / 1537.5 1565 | 0.99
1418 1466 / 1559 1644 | 0.96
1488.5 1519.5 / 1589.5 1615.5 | 1.01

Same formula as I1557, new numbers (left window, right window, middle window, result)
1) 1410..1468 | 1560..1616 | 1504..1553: -2.5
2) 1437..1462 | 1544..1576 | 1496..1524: -1.5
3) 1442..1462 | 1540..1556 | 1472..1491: -0.3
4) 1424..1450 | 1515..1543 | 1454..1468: 0.5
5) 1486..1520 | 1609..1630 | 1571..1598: 4.2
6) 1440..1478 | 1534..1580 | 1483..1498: -0.8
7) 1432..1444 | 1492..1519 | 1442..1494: 0.0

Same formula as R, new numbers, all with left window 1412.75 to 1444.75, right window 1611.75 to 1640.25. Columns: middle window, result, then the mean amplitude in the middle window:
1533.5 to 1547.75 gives 0.01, 11.9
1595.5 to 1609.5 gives -0.01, 12.2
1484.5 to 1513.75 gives 0.00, 12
